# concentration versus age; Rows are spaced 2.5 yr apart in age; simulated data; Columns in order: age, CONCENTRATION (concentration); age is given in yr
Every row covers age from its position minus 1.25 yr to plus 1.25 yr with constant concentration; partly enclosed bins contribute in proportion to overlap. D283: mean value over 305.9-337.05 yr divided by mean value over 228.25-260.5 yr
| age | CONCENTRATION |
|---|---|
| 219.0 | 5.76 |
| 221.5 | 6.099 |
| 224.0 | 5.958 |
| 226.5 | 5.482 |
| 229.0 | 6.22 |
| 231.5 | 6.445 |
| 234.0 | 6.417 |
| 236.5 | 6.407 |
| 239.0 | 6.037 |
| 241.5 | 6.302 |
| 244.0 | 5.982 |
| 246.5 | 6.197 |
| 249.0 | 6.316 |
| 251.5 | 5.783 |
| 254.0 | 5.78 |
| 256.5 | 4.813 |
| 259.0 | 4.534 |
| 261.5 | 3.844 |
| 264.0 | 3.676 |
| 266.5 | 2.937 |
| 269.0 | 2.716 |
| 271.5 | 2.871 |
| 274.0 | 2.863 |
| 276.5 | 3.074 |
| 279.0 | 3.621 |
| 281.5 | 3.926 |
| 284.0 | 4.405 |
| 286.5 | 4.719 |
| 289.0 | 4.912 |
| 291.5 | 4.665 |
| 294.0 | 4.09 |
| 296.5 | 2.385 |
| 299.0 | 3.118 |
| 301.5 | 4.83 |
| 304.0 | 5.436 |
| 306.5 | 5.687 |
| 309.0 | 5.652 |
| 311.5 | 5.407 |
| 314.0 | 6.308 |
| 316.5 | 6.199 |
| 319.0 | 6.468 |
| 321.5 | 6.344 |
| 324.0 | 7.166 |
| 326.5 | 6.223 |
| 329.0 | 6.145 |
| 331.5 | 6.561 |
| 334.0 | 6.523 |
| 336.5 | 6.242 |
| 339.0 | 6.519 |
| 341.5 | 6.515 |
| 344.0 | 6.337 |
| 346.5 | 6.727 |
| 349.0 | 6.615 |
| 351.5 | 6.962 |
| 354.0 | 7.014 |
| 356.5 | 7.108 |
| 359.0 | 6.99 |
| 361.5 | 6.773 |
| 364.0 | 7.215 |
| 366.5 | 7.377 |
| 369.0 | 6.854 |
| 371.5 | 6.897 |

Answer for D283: 1.1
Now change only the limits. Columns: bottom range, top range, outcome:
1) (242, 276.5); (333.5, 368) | 1.52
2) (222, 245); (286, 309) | 0.73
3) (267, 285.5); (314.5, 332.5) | 1.92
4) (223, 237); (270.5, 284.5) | 0.56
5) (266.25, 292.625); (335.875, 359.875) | 1.80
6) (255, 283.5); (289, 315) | 1.33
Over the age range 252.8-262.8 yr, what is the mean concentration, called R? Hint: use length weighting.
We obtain 4.73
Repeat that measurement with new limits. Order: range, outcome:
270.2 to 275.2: 2.87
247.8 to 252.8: 6.04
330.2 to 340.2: 6.46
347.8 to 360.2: 6.94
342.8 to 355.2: 6.73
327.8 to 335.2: 6.41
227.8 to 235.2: 6.36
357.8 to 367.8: 7.09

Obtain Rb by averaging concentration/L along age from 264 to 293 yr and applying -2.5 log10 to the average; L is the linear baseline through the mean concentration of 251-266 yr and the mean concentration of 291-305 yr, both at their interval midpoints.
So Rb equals 0.16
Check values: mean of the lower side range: 4.6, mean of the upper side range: 4.03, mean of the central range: 3.7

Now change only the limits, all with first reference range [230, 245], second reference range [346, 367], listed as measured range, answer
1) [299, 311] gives 0.28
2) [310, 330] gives 0.08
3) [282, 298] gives 0.50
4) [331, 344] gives 0.07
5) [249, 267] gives 0.34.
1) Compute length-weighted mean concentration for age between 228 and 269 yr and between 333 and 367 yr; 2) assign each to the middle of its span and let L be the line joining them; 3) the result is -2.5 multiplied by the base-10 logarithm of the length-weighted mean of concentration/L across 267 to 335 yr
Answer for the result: 0.25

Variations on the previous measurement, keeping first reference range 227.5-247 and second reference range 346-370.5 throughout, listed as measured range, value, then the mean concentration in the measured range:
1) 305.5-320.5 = 0.13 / 5.96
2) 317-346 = 0.06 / 6.46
